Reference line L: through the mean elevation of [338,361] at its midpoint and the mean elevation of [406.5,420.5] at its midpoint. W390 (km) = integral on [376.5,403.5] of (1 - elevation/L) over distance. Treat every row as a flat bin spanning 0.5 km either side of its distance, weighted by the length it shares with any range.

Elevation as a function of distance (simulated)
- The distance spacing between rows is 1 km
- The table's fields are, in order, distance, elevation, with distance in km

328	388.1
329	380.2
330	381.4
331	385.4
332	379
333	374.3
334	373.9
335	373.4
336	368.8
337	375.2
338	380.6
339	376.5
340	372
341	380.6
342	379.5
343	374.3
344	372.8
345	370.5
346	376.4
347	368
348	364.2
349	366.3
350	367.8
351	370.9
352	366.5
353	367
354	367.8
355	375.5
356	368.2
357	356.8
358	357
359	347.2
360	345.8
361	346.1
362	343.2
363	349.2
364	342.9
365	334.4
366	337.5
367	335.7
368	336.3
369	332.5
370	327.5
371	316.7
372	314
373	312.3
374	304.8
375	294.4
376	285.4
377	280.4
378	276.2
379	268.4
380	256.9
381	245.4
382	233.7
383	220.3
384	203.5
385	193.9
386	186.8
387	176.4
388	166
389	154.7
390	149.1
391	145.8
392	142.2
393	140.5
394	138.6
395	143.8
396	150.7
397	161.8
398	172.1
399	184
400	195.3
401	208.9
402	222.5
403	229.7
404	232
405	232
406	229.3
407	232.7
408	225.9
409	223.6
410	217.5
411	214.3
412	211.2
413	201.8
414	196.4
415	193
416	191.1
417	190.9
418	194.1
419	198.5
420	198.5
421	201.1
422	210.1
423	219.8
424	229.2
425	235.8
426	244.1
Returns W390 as 7.3 km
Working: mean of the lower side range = 368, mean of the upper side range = 206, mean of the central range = 194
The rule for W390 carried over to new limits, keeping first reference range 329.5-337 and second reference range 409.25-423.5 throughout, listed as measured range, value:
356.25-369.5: -1.23 km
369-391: 2.80 km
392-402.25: 3.09 km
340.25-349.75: -0.55 km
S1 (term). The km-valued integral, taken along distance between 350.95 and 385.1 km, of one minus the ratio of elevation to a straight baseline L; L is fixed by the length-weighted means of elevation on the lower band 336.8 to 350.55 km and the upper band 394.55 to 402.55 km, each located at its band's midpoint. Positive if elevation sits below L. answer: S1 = -3.2 km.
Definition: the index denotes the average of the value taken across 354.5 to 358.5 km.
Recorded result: 364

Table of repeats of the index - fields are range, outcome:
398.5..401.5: 196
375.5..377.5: 283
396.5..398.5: 167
